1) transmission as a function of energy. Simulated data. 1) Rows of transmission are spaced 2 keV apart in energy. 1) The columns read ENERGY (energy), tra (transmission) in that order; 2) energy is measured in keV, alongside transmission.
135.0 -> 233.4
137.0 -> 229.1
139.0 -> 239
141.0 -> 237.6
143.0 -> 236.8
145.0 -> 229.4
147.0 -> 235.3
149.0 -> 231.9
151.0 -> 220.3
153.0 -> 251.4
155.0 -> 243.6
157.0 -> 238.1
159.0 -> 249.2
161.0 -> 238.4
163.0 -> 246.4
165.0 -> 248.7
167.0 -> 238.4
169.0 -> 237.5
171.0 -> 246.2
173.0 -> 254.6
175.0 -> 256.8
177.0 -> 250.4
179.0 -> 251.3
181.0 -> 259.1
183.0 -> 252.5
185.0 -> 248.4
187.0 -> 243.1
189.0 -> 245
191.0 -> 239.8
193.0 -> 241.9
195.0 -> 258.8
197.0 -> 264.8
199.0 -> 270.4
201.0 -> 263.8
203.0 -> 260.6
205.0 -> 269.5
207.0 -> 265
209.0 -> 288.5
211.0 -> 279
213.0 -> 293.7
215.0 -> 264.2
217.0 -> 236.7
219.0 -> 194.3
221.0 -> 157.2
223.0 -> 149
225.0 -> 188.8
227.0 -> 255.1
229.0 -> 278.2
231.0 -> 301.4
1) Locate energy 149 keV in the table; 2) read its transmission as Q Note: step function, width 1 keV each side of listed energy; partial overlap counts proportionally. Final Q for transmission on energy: 231.9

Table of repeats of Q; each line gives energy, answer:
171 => 246.2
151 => 220.3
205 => 269.5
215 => 264.2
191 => 239.8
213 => 293.7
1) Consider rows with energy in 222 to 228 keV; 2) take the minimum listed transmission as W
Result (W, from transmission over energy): 149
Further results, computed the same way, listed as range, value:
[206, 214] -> 265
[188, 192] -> 239.8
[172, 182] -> 250.4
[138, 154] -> 220.3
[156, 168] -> 238.1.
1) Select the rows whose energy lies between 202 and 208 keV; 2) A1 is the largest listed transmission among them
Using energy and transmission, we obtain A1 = 269.5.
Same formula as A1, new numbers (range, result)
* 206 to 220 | 293.7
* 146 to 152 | 235.3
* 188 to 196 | 258.8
